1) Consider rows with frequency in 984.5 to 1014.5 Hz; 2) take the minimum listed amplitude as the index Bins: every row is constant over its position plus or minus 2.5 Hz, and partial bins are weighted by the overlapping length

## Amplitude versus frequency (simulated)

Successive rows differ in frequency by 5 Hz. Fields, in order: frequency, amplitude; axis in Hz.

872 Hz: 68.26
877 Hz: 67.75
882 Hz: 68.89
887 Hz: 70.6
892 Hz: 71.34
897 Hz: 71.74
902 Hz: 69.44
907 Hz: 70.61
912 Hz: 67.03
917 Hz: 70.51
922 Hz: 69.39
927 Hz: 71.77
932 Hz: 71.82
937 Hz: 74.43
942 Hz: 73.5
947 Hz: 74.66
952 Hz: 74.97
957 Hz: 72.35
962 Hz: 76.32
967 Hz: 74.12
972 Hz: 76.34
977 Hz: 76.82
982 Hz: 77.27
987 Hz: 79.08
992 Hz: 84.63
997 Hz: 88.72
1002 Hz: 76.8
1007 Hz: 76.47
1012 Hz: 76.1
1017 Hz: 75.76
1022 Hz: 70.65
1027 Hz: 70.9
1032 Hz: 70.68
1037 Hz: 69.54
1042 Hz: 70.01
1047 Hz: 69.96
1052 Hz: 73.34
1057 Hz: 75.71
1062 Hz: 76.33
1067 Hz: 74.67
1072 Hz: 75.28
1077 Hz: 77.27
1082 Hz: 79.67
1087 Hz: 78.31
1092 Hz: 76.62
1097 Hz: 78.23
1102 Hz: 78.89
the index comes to 76.1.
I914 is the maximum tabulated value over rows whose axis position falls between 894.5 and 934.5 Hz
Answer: 71.82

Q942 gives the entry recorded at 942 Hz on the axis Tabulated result 73.5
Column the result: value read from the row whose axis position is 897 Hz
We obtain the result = 71.74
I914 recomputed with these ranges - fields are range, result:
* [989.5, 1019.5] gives 88.72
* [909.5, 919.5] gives 70.51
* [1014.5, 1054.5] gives 75.76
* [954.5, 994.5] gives 84.63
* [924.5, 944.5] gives 74.43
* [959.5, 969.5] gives 76.32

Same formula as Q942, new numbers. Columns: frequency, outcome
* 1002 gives 76.8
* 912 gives 67.03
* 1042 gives 70.01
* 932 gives 71.82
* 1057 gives 75.71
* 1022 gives 70.65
